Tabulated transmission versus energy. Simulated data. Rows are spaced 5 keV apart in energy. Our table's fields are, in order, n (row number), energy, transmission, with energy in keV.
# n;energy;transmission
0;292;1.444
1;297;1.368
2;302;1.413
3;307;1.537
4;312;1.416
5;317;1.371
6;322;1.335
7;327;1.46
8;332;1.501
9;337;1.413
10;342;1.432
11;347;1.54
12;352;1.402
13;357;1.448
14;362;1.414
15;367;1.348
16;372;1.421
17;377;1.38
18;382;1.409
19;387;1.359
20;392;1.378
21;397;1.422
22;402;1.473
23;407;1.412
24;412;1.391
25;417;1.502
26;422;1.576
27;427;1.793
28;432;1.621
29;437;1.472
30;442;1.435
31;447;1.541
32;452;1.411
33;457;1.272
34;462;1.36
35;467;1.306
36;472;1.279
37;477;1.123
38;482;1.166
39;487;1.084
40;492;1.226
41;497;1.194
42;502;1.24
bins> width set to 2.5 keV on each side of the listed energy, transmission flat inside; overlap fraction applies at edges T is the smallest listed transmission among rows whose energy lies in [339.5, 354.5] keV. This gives 1.402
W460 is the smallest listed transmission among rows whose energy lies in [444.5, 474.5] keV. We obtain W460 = 1.272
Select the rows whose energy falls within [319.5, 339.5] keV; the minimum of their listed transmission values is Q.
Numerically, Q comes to 1.335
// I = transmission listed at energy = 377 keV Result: 1.38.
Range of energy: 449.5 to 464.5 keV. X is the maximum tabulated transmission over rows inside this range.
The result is 1.411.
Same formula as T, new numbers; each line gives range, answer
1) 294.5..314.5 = 1.368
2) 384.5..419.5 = 1.359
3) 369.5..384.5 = 1.38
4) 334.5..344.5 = 1.413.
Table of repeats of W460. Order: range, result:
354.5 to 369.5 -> 1.348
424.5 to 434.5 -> 1.621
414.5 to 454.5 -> 1.411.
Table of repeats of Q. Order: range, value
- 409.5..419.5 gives 1.391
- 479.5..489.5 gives 1.084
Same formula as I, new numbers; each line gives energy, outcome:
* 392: 1.378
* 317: 1.371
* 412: 1.391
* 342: 1.432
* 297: 1.368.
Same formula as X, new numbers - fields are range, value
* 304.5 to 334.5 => 1.537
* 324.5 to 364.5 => 1.54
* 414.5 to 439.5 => 1.793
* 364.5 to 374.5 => 1.421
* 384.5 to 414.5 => 1.473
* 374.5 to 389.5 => 1.409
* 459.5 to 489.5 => 1.36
